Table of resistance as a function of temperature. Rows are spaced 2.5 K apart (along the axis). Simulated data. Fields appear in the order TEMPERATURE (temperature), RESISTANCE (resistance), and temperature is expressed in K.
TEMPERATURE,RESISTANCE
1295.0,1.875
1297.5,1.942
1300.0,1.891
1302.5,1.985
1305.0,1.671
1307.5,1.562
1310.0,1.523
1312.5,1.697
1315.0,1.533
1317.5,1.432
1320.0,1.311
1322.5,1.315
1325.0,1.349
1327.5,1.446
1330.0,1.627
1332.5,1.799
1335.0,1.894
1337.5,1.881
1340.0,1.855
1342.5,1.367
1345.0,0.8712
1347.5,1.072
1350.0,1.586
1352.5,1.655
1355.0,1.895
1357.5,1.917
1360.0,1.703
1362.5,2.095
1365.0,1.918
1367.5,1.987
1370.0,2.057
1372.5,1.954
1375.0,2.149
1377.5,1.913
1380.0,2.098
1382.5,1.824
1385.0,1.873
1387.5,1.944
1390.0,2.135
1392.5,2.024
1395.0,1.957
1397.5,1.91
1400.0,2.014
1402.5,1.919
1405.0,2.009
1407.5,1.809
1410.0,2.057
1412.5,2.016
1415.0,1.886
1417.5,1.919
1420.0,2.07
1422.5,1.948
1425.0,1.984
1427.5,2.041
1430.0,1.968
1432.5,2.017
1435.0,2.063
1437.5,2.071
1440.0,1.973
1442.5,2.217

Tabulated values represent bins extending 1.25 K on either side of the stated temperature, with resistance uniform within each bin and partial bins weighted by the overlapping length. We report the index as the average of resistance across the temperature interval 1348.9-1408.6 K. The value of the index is 1.93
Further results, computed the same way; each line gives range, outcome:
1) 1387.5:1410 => 1.98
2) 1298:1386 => 1.71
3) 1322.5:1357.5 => 1.57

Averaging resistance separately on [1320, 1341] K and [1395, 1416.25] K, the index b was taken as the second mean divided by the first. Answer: 1.20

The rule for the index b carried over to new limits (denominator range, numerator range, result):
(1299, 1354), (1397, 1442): 1.27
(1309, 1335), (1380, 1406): 1.29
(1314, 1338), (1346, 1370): 1.14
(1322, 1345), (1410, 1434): 1.25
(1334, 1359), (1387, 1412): 1.24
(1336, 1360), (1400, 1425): 1.24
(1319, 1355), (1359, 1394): 1.30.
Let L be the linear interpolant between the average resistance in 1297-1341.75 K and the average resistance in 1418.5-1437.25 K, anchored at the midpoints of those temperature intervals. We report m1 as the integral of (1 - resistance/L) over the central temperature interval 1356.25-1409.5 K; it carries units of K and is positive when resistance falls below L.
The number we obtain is -3.0 K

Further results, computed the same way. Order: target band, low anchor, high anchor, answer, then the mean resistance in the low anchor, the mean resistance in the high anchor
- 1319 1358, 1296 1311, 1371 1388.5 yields 6.6 K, 1.77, 1.97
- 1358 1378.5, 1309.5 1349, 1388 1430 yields -2.8 K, 1.5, 1.98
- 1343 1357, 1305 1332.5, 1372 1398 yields 2.4 K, 1.5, 1.98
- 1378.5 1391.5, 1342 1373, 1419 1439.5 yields -1.1 K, 1.7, 2.02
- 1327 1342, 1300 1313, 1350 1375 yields 0.5 K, 1.71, 1.9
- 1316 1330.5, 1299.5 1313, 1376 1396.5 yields 3.0 K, 1.71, 1.97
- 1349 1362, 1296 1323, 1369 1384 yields 0.8 K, 1.63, 2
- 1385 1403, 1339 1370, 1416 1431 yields -1.2 K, 1.67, 1.99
